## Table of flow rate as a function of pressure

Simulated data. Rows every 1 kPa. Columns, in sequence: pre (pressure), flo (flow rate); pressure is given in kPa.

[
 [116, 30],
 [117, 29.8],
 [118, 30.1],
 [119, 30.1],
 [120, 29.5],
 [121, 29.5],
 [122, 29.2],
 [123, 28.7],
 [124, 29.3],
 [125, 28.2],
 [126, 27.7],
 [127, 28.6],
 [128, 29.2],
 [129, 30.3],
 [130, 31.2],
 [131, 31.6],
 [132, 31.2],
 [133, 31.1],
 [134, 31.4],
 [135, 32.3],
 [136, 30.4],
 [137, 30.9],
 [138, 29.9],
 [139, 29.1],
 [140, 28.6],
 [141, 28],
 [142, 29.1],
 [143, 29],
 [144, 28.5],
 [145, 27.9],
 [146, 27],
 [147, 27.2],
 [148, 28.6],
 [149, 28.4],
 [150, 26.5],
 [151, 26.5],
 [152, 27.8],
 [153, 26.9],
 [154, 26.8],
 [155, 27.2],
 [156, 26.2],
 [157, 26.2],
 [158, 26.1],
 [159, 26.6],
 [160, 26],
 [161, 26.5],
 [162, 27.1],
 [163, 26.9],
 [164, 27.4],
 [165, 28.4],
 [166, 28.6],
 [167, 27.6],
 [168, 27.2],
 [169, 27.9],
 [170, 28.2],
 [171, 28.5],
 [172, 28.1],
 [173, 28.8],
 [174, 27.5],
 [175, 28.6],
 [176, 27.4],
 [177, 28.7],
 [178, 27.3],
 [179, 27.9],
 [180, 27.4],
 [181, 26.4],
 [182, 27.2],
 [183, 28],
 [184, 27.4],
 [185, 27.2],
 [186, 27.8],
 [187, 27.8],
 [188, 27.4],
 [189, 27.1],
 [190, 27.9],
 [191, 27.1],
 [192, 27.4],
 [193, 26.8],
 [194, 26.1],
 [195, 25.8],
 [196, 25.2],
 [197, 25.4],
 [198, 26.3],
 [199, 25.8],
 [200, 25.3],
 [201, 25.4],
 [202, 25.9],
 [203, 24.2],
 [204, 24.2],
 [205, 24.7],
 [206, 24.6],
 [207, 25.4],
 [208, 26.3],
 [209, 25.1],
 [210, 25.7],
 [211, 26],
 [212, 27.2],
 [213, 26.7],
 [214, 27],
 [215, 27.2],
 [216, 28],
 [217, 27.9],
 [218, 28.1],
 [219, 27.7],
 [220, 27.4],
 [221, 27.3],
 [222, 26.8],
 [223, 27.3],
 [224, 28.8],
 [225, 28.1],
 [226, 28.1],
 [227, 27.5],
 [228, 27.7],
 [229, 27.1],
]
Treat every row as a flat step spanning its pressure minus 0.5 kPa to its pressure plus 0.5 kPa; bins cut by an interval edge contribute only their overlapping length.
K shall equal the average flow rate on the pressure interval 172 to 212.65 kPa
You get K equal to 26.6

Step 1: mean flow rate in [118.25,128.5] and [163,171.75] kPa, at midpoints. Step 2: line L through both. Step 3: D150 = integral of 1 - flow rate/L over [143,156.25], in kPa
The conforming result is 0.4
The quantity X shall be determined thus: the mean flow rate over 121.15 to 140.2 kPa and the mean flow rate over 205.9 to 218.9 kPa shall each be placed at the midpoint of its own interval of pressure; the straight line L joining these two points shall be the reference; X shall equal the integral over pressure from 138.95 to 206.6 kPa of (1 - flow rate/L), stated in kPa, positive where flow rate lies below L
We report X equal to 2.73 kPa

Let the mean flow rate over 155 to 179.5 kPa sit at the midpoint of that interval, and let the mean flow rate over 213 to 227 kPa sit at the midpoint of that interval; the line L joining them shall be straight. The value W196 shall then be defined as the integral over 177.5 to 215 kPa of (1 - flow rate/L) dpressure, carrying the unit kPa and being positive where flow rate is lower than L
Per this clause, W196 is 1.6 kPa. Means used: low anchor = 27.5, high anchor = 27.6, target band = 26.4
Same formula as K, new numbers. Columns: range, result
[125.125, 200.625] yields 27.9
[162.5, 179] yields 27.9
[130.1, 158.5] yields 28.6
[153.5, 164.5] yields 26.6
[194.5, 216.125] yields 25.8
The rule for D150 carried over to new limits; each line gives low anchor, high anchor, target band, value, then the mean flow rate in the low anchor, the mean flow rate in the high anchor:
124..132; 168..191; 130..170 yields 0.8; 29.6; 27.7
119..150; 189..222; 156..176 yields 0.4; 29.4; 26.3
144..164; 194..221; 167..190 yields -1.0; 27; 26.1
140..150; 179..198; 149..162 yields 0.5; 28.1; 27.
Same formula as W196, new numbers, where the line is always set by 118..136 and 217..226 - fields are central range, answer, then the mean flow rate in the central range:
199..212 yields 1.28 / 25.3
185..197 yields 0.66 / 26.9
